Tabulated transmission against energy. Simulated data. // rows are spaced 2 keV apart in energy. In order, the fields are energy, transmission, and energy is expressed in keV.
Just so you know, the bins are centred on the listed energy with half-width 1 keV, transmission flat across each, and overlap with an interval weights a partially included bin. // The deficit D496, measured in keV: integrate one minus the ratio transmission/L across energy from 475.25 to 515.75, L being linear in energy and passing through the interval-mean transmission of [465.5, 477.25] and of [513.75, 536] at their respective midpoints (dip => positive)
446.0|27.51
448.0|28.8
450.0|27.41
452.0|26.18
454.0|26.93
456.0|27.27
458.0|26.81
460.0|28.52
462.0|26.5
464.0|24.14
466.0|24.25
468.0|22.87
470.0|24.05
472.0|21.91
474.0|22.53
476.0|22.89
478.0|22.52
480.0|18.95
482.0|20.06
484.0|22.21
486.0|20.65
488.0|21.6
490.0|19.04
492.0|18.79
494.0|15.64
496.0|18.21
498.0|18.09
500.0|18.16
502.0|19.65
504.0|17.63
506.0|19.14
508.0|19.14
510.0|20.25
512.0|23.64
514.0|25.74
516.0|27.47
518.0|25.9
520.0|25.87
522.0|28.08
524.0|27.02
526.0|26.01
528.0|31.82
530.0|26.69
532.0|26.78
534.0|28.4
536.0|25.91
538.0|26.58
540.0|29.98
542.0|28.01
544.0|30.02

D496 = 7.6 keV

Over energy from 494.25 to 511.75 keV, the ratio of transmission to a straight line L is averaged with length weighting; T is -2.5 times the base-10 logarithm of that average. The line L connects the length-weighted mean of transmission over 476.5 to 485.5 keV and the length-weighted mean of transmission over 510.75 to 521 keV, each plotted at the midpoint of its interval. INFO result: 0.26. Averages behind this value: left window 21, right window 25.6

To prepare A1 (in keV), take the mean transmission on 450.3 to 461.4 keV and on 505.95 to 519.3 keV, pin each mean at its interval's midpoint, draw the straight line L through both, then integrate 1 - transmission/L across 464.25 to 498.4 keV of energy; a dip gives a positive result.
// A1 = 6.1 keV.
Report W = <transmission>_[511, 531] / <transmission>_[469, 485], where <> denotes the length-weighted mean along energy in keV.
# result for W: 1.2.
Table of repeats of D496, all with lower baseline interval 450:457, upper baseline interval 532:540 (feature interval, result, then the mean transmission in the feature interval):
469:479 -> 1.6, 22.8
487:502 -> 4.7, 18.6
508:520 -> 1.3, 24.3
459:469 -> 0.6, 25.3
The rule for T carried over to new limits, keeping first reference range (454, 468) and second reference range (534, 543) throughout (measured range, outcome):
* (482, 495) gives 0.33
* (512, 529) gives 0.01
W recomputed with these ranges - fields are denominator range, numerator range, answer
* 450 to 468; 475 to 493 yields 0.79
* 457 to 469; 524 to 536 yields 1.09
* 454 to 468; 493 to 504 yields 0.69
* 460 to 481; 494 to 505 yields 0.78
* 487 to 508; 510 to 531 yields 1.42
